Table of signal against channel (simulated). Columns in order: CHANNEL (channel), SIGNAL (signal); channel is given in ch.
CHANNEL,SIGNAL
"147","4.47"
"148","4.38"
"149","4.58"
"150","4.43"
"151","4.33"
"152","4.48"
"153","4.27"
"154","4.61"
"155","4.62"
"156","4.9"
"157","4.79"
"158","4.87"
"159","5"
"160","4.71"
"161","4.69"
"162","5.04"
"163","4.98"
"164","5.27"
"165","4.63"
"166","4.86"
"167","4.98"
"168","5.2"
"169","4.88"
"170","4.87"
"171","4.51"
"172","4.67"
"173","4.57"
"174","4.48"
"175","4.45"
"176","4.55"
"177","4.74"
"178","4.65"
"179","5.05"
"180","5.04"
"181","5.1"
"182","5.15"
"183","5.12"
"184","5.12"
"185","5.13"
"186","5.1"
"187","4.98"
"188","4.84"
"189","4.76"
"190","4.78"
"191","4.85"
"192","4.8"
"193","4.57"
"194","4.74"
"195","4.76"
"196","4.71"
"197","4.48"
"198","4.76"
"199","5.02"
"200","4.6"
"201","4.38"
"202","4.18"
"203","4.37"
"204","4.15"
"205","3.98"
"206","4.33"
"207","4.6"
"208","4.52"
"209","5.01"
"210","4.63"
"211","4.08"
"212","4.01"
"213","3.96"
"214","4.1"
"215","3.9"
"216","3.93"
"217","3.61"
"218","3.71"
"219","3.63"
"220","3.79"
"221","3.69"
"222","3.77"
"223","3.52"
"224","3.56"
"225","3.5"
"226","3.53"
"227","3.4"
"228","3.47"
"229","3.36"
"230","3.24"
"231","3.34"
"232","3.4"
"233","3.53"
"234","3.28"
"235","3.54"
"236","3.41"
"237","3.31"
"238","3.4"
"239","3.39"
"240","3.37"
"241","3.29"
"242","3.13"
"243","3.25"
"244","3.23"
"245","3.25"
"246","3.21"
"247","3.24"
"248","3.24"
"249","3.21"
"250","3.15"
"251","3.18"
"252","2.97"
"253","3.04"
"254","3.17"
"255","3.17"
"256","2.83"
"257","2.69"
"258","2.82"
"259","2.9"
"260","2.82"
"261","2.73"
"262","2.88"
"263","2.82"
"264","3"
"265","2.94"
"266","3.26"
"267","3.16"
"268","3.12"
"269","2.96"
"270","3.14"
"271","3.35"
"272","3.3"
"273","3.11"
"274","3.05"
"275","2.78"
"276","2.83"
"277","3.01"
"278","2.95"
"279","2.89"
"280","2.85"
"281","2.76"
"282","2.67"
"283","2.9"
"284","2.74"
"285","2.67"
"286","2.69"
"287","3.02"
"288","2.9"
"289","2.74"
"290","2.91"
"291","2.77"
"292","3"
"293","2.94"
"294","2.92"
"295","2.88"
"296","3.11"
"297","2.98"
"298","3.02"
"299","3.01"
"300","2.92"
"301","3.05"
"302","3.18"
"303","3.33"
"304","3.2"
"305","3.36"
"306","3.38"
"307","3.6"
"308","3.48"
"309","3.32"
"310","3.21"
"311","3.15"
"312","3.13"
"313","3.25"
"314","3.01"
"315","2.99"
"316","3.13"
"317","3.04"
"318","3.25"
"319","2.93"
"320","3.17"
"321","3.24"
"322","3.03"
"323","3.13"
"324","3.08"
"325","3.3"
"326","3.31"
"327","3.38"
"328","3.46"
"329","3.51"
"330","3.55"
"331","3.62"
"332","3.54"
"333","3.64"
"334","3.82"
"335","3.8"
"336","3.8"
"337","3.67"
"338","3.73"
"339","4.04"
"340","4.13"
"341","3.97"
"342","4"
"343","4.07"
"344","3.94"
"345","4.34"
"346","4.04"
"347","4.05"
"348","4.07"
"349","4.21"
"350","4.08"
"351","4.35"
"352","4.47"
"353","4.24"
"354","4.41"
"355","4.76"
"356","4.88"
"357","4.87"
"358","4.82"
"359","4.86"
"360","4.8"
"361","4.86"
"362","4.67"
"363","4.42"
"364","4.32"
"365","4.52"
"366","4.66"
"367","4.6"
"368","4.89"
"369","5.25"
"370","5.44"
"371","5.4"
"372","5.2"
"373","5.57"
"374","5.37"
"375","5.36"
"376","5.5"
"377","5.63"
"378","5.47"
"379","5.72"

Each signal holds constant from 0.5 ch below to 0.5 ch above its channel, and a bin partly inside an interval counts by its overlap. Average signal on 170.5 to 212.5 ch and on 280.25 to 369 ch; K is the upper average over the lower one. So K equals 0.8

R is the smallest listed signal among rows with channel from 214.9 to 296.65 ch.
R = 2.67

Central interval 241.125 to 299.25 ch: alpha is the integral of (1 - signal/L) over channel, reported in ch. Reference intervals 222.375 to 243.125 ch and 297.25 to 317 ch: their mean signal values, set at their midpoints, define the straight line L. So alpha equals 5.36 ch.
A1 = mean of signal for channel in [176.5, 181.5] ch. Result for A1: 4.92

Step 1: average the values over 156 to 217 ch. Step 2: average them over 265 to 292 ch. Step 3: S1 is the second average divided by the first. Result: 0.6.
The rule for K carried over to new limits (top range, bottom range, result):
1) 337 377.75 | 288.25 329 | 1.47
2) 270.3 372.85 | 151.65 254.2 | 0.86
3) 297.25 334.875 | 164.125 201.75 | 0.68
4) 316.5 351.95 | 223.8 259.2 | 1.13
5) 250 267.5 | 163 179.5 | 0.62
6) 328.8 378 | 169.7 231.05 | 1.02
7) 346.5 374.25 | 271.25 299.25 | 1.62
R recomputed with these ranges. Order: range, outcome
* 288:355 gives 2.74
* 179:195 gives 4.57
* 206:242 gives 3.13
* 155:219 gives 3.61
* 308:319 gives 2.93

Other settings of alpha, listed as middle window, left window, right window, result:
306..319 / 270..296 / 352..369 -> 1.3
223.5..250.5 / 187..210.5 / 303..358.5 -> 6.2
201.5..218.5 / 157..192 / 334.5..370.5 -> 2.1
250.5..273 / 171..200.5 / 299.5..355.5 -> 6.2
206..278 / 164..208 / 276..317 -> 9.2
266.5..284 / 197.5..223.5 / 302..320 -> 2.8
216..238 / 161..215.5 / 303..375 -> 4.8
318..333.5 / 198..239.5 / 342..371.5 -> 3.8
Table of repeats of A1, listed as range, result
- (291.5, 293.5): 2.97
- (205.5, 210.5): 4.62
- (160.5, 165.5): 4.92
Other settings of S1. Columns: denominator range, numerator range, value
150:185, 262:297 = 0.61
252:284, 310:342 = 1.15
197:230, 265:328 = 0.76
